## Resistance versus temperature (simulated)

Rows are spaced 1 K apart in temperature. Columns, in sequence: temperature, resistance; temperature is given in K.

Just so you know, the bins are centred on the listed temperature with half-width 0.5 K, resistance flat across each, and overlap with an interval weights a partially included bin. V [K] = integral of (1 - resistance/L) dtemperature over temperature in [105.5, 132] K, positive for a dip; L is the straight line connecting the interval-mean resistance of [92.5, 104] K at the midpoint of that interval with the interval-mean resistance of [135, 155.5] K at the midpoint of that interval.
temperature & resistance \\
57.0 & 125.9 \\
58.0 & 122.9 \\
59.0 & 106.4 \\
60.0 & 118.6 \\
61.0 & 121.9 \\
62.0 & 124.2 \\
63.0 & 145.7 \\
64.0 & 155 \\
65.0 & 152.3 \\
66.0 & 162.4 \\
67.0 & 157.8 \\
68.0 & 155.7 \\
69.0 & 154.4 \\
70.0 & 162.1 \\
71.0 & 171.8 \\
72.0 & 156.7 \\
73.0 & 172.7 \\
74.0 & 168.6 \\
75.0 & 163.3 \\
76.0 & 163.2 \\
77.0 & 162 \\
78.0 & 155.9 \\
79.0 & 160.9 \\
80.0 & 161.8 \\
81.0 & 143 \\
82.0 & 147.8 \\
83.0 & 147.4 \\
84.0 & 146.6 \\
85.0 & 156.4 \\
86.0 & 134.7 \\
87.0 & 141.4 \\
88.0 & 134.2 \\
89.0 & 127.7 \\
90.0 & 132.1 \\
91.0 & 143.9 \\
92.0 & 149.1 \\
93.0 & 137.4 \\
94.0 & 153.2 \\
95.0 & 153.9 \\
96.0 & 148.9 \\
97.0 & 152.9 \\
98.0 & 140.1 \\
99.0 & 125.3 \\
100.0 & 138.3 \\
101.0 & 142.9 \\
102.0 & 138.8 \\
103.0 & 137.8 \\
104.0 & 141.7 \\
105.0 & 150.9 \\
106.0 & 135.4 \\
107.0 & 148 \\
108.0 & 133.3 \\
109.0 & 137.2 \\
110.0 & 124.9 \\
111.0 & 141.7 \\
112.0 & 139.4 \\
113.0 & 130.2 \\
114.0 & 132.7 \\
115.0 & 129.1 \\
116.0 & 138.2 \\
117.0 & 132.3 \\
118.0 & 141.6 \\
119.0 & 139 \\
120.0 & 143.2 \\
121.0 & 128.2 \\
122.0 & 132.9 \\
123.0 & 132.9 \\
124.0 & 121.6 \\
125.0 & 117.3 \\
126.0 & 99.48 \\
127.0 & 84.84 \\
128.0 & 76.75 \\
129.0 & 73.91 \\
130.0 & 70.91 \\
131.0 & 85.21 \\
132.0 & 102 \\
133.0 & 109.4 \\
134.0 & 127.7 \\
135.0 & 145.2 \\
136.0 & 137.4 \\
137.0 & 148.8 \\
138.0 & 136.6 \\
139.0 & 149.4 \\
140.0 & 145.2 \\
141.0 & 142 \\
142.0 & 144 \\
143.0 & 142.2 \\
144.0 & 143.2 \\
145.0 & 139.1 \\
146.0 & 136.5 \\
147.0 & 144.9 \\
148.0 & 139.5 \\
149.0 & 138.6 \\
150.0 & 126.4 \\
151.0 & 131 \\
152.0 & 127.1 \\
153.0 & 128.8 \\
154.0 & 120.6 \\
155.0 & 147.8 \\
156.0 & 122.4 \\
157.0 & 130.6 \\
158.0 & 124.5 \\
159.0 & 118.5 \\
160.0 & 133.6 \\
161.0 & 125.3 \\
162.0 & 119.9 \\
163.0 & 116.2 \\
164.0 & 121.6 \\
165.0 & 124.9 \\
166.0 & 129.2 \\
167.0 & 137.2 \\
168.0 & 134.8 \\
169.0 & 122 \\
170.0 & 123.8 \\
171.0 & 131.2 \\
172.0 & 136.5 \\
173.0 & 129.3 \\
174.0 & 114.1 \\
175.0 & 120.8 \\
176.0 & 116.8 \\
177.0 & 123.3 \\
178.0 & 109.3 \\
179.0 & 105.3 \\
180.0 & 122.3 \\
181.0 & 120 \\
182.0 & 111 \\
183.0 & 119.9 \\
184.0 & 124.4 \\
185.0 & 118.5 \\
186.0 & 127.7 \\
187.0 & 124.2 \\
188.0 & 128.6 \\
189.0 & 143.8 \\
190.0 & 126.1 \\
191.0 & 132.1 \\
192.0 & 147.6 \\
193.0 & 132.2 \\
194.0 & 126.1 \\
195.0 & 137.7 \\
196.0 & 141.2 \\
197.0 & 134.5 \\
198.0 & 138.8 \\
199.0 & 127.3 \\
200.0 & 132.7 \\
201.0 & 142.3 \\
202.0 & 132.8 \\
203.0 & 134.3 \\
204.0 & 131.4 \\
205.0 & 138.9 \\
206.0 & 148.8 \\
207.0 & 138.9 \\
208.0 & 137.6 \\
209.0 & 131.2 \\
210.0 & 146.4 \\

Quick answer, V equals 3.7 K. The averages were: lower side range 143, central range 122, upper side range 139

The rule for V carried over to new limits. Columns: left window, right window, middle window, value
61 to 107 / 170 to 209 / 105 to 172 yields 5.0 K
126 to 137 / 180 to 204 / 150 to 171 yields -1.9 K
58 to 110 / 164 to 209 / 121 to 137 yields 3.3 K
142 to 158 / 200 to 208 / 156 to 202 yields 3.2 K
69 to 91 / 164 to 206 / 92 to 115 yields 1.1 K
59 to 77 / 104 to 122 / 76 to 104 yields -0.1 K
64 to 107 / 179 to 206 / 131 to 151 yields 0.6 K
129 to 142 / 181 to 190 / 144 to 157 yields -1.0 K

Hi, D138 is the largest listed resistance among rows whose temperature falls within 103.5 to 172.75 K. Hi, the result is 150.9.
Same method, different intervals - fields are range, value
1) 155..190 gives 147.8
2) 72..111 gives 172.7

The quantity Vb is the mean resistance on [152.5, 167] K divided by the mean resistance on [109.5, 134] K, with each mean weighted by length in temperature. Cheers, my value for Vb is 1.07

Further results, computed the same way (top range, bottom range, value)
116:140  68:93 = 0.79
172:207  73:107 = 0.88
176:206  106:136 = 1.06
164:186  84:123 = 0.88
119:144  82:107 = 0.85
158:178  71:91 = 0.82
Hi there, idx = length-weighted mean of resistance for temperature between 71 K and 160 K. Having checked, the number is 136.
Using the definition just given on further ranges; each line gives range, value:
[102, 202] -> 128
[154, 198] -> 127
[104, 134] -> 122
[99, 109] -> 140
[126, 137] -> 103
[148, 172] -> 128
